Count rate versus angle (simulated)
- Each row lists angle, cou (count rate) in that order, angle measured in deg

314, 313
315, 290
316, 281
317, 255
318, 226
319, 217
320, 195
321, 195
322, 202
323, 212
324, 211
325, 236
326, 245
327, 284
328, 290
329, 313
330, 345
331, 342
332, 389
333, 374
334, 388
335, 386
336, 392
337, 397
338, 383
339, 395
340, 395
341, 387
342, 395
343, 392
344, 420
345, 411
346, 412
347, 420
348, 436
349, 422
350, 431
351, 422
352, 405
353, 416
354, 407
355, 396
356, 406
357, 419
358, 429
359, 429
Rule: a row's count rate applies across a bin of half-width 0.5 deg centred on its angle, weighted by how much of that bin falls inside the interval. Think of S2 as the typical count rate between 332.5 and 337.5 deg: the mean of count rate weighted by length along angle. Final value 387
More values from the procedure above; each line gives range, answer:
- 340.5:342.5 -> 391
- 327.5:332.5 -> 336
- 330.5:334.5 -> 373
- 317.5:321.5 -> 208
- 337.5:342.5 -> 391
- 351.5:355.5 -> 406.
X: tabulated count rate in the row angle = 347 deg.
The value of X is 420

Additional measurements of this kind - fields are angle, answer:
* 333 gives 374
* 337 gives 397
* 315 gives 290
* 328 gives 290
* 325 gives 236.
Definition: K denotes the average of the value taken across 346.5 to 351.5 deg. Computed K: 426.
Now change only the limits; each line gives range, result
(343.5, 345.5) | 416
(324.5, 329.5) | 274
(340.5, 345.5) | 401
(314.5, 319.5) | 254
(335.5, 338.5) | 391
